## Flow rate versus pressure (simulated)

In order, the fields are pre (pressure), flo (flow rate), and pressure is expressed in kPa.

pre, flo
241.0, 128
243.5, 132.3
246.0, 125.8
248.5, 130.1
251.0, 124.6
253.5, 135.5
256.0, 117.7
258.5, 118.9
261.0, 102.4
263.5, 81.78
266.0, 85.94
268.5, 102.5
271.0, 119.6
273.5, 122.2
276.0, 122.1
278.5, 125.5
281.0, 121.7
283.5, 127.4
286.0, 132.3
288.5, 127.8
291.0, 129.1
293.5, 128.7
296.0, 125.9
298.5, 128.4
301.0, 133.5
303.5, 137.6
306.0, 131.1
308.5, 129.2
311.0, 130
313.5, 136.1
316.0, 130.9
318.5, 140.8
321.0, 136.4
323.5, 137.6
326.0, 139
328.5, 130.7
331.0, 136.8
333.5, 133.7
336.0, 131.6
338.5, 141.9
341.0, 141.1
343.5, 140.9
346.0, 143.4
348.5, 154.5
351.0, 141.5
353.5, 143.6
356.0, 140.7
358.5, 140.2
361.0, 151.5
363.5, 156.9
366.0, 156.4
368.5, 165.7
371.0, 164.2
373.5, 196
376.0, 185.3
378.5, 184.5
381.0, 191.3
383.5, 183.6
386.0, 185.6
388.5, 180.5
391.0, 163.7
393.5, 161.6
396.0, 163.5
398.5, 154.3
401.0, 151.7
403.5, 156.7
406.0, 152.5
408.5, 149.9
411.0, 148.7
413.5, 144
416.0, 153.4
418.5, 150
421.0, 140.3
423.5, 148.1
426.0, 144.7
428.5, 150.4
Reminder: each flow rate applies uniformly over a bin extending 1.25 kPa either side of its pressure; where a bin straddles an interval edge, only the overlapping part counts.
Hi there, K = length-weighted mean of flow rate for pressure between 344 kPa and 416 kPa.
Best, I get 161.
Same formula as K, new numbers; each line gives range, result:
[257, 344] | 127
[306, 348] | 136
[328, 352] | 140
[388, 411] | 158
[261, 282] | 110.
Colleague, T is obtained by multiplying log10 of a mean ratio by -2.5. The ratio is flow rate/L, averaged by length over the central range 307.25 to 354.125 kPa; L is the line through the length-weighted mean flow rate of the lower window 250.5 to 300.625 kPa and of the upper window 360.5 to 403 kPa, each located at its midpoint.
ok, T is 0.06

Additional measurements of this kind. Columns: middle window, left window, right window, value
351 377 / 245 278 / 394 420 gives -0.13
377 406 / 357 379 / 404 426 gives -0.08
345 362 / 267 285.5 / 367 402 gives 0.10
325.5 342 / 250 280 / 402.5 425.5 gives -0.05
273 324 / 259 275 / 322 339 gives -0.10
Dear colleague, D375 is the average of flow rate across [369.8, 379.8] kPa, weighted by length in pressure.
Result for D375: 183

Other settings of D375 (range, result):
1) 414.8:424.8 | 148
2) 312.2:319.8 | 136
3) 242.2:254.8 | 130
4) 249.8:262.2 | 120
